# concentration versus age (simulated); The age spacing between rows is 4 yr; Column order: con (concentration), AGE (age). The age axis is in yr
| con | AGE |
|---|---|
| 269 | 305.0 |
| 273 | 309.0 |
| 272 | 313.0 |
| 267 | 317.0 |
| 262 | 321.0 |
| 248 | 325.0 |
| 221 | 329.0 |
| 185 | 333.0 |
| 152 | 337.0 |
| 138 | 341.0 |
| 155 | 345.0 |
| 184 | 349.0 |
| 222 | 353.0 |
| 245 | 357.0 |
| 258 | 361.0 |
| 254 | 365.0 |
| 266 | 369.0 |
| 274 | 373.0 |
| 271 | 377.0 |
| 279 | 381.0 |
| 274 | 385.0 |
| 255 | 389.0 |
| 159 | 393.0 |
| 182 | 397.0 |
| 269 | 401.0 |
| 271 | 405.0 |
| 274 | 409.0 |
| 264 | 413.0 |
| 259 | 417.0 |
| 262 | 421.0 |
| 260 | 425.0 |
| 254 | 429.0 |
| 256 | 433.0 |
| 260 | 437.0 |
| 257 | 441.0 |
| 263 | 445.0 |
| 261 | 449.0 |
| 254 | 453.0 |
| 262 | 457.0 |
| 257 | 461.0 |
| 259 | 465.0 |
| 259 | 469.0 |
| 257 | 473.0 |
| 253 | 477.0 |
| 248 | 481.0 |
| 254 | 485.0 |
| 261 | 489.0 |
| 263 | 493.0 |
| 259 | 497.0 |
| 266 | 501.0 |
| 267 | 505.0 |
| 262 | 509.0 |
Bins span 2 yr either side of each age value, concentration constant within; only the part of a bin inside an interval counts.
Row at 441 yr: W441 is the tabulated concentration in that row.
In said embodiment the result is 257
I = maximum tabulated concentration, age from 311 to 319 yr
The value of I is 272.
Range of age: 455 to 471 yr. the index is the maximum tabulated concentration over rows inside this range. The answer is 262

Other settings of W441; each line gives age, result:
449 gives 261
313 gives 272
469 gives 259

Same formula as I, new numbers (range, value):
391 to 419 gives 274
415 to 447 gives 263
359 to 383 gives 279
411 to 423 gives 264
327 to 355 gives 222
